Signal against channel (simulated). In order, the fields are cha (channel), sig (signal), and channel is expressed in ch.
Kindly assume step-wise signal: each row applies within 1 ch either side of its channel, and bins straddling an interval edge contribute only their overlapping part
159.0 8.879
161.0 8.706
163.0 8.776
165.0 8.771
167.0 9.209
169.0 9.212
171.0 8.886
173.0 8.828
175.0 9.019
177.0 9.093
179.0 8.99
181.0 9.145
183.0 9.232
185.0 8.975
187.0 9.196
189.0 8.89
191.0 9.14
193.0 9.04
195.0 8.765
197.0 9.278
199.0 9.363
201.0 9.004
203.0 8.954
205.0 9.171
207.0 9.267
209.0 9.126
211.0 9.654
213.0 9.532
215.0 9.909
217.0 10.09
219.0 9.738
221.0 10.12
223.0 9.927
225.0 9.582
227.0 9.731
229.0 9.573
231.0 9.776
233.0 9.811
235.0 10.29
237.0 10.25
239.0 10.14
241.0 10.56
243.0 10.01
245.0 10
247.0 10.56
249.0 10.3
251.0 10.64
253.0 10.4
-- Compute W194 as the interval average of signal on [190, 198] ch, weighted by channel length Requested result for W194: 9.06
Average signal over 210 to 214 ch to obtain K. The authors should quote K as 9.59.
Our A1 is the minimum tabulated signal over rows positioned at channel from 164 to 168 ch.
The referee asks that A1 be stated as 8.771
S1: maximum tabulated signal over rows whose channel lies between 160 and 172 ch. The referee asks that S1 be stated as 9.212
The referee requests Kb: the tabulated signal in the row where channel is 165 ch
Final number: 8.771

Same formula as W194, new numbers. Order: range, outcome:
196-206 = 9.15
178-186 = 9.09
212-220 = 9.82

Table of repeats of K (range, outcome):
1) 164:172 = 9.02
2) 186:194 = 9.07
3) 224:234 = 9.69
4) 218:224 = 9.93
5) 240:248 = 10.3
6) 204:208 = 9.22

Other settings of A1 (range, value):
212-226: 9.532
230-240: 9.776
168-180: 8.828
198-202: 9.004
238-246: 10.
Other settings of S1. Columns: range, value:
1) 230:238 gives 10.29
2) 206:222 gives 10.12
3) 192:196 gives 9.04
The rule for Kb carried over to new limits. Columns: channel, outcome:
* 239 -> 10.14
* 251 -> 10.64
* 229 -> 9.573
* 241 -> 10.56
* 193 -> 9.04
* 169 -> 9.212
